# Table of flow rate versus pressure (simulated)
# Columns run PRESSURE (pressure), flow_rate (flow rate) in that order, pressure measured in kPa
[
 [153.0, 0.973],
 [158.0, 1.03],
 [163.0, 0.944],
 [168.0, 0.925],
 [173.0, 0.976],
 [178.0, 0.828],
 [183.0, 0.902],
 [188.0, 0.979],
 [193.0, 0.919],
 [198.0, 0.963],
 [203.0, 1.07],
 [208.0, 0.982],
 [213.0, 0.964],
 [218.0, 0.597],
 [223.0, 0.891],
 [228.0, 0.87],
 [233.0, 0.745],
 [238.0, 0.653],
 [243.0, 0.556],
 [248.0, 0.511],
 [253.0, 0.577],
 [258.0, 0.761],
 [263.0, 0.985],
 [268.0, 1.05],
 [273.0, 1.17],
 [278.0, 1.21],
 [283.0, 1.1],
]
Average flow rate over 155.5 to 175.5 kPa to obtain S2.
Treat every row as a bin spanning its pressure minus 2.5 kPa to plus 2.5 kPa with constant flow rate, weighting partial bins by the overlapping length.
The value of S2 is 0.969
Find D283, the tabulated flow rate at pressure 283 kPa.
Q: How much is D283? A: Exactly 1.1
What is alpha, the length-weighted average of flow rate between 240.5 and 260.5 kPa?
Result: 0.601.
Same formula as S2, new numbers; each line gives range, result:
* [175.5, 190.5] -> 0.903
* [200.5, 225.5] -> 0.901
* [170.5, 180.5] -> 0.902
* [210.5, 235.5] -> 0.813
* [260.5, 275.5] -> 1.07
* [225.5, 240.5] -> 0.756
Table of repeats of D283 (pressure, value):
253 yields 0.577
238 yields 0.653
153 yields 0.973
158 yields 1.03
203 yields 1.07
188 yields 0.979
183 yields 0.902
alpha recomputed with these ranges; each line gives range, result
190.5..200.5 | 0.941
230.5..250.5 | 0.616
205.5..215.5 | 0.973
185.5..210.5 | 0.983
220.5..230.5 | 0.88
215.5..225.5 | 0.744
